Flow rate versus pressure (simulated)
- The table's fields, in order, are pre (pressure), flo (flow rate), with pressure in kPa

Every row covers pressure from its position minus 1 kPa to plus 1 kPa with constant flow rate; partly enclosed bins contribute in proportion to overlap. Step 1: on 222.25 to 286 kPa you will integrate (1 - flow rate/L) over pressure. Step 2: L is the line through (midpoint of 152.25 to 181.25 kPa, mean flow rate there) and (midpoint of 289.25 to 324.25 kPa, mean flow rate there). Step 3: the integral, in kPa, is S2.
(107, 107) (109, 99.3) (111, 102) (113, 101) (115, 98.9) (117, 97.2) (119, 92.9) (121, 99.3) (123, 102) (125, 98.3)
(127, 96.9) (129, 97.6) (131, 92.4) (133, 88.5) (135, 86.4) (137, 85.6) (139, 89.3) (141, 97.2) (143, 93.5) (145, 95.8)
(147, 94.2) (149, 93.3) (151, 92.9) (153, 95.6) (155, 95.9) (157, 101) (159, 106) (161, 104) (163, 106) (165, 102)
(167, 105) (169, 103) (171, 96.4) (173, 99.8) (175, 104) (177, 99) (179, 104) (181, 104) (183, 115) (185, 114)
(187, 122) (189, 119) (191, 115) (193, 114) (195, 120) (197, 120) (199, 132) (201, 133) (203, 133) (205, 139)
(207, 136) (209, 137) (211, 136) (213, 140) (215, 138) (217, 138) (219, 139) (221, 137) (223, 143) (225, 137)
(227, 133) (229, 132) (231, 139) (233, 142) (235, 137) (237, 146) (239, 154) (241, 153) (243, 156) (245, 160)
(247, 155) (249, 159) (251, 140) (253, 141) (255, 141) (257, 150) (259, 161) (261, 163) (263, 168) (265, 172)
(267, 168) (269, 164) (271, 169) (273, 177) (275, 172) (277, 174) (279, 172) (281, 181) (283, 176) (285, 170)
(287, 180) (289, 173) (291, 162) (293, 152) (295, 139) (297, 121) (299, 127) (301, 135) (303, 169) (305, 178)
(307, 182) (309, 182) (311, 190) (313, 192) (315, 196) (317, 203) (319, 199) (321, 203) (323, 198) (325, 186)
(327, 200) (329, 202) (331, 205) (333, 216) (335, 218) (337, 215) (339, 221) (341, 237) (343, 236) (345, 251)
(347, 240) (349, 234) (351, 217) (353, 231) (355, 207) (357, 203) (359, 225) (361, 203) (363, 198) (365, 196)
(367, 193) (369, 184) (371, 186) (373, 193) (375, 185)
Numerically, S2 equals -4.6 kPa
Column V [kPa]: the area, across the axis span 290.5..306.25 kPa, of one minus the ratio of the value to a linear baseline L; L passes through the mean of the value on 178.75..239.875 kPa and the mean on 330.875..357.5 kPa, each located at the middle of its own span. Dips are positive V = 3.7 kPa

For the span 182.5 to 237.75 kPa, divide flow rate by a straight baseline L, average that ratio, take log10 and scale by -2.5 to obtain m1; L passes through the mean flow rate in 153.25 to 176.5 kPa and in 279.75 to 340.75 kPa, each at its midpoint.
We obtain -0.04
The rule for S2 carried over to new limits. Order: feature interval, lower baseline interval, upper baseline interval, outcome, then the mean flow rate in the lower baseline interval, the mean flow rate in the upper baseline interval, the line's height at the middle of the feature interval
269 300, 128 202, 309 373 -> 2.00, 104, 209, 175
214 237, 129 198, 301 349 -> 0.51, 102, 204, 141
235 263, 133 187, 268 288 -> 0.54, 99.6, 174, 155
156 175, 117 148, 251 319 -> 1.23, 94.1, 167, 110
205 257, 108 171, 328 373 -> 1.70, 97.2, 214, 148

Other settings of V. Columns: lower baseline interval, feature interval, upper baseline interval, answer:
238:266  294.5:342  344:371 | 0.9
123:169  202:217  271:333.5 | -0.9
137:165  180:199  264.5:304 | -0.1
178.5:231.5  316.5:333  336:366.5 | 0.3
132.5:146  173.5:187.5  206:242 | 0.8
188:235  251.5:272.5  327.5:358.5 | 0.9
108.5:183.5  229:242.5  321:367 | 0.6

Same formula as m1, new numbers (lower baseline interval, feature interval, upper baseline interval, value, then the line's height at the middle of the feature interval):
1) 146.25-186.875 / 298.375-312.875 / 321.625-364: 0.14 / 192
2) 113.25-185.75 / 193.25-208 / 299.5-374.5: -0.02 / 127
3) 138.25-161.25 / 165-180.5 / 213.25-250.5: 0.08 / 110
